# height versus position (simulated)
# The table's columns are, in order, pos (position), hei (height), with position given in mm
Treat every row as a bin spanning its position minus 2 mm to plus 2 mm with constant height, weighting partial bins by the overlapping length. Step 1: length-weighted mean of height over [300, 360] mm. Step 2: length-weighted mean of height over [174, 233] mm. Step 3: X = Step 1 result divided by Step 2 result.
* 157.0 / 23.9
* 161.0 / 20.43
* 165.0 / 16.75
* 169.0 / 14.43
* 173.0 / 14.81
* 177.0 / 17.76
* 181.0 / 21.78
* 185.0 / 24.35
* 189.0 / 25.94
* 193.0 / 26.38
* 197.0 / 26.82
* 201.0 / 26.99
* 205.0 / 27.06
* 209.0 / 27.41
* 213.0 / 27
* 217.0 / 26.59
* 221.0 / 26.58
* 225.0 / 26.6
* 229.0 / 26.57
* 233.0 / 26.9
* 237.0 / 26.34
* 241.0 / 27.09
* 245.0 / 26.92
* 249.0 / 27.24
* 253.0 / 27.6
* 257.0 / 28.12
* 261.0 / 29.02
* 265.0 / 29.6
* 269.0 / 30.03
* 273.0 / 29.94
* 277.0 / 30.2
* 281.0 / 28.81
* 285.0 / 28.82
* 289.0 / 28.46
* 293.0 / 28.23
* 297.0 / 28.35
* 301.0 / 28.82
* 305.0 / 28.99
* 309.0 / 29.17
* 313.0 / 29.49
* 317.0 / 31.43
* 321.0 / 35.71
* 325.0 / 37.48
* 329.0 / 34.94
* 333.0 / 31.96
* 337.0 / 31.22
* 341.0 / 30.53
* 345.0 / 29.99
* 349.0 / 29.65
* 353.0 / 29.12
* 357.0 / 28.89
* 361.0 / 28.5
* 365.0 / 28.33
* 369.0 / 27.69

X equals 1.23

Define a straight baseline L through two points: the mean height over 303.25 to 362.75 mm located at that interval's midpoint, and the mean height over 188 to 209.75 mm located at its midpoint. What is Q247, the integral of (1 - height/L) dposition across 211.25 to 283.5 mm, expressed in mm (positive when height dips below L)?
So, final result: 1.3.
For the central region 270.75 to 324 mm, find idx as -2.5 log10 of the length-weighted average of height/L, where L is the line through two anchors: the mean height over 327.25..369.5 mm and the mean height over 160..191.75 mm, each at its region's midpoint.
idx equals -0.108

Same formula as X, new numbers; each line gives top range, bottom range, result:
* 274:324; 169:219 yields 1.24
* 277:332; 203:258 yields 1.14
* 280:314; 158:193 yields 1.44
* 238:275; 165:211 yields 1.24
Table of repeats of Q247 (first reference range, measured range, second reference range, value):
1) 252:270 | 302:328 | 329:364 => -2.0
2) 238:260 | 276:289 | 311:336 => 0.4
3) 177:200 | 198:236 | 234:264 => -1.4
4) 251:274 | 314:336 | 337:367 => -3.5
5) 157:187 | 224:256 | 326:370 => -5.0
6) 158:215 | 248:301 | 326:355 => -2.4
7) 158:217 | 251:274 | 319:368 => -1.8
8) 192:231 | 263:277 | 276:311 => -0.8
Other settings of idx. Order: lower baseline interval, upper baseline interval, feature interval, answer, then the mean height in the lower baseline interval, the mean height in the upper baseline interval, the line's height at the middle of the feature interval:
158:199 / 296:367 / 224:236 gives -0.10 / 21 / 30.7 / 24.3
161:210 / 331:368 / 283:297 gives -0.06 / 22.4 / 29.7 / 27.1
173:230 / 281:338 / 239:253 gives 0.01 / 25.2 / 30.9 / 27.5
